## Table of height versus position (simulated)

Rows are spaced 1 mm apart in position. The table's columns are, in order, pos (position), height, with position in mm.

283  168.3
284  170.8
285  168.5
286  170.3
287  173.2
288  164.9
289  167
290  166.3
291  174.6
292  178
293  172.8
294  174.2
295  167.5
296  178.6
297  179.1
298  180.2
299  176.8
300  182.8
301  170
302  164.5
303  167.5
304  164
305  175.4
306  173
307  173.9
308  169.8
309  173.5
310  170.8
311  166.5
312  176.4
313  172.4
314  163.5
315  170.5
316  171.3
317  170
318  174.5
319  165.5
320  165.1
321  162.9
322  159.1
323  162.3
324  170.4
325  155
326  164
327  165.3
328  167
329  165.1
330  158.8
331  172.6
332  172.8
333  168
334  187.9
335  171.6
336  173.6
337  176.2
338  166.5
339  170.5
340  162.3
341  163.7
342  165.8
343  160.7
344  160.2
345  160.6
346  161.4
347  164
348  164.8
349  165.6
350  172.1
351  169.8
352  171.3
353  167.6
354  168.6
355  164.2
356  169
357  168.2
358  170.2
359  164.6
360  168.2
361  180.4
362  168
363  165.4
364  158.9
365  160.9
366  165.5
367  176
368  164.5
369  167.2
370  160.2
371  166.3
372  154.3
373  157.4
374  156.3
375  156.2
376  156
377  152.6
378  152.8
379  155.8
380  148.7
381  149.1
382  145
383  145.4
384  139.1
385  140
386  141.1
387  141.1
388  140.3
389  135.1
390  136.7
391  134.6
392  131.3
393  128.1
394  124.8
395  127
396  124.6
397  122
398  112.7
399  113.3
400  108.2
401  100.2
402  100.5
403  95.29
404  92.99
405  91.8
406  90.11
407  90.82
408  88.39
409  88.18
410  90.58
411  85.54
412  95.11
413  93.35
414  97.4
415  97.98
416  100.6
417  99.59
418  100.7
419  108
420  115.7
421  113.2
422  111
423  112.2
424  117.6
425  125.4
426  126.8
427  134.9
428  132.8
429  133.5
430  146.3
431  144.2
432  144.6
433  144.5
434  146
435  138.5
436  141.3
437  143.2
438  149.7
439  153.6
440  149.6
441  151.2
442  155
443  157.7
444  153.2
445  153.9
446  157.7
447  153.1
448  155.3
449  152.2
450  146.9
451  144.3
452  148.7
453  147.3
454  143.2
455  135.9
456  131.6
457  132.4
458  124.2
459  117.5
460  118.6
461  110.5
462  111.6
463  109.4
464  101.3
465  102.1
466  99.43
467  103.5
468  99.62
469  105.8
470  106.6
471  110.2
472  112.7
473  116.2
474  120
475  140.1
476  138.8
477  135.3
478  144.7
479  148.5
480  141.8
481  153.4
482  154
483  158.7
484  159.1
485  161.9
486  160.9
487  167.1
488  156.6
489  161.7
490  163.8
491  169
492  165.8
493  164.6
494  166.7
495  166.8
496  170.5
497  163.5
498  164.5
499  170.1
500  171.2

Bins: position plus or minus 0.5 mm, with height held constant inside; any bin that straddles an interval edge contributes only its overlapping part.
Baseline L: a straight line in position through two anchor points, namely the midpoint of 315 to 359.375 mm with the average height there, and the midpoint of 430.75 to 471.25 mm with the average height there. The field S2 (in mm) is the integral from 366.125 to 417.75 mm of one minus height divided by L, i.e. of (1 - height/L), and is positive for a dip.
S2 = 8.54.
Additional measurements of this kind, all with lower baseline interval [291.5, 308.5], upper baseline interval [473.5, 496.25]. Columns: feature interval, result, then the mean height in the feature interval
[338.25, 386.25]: 1.71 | 161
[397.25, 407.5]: 3.96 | 100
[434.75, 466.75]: 4.36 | 137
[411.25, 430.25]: 5.69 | 113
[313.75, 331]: 0.57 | 166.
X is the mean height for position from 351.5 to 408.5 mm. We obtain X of 143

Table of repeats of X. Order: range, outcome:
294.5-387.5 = 165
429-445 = 148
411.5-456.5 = 133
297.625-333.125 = 169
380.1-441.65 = 122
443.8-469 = 129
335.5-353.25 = 166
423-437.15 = 136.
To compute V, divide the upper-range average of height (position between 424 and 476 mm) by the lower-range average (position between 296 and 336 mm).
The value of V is 0.78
